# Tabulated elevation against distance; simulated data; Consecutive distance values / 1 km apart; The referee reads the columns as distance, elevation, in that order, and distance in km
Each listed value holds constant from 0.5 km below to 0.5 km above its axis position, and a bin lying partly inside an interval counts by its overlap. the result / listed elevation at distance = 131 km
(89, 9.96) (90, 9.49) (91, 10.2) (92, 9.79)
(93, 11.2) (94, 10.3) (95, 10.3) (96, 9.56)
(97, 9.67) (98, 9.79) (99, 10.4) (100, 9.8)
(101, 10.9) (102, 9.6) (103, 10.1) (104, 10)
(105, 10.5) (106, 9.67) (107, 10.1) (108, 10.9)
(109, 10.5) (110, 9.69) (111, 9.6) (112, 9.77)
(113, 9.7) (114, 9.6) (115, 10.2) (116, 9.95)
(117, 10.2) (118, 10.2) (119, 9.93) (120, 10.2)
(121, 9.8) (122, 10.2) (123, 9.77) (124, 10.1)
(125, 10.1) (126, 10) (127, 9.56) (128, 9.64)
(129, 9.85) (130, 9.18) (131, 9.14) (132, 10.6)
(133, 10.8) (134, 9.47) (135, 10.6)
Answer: 9.14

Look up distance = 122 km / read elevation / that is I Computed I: 10.2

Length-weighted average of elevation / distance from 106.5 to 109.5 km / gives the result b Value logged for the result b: 10.5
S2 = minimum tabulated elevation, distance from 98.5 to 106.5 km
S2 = 9.6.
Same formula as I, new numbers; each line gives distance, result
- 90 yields 9.49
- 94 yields 10.3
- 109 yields 10.5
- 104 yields 10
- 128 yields 9.64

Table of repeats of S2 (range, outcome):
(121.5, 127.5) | 9.56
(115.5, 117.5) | 9.95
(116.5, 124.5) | 9.77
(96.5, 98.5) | 9.67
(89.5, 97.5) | 9.49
